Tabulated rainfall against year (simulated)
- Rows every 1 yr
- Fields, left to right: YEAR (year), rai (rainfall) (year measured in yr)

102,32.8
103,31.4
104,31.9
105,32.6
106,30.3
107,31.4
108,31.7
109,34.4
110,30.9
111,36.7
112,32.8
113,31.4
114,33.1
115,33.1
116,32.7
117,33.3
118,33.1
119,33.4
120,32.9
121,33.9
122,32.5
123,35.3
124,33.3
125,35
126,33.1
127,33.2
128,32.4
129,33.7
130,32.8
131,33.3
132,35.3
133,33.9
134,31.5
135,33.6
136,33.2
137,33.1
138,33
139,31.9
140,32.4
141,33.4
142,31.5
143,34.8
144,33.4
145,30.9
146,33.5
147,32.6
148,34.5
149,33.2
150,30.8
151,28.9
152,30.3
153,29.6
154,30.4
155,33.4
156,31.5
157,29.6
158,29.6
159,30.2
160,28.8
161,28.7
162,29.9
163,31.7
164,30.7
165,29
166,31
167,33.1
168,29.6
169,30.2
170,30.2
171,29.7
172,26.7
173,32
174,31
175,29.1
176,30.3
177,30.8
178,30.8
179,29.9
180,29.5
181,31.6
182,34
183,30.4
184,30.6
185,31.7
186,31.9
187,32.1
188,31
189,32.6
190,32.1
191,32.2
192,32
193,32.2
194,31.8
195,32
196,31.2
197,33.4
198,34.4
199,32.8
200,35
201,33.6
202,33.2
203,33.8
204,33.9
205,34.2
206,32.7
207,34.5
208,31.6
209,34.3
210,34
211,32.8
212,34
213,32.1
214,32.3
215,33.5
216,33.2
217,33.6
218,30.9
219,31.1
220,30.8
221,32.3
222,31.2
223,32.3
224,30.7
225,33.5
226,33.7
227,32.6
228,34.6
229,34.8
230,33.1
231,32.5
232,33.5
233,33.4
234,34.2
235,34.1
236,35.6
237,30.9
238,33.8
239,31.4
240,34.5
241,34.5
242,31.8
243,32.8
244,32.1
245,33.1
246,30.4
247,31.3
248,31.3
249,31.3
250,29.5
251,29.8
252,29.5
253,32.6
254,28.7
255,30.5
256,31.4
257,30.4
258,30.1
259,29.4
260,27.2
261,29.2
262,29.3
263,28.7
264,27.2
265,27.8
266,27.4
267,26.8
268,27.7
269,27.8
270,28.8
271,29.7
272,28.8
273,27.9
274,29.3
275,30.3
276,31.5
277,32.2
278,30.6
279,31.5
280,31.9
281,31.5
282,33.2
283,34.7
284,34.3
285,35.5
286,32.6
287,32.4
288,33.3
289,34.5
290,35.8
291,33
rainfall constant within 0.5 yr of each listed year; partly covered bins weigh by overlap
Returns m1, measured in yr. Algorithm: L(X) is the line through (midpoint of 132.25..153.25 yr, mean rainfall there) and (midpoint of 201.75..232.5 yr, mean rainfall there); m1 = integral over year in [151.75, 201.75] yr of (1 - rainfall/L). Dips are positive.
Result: 2.4 yr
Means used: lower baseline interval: 32.4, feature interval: 31.1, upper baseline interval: 32.9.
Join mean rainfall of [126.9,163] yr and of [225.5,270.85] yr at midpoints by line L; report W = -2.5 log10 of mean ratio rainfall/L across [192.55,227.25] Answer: -0.05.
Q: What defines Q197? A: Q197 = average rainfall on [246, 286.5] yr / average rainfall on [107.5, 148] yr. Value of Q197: 0.91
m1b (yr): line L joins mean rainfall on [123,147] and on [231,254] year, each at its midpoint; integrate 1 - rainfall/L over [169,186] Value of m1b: 1.2 yr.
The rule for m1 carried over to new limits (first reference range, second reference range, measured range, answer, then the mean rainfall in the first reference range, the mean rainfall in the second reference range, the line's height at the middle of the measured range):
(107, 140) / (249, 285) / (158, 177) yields 1.24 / 33.2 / 30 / 32.2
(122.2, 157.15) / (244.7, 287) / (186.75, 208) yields -0.86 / 32.7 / 30.3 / 31.6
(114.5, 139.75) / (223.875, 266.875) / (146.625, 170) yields 1.48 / 33.3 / 31.5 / 32.8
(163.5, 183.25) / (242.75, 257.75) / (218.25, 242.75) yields -1.68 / 30.5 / 30.9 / 30.8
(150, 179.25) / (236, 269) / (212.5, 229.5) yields -1.22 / 30.2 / 30.4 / 30.4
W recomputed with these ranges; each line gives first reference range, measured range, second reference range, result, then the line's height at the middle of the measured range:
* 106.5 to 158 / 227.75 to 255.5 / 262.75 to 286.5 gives -0.049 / 30.9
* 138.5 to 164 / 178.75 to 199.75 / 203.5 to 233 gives 0.011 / 32.3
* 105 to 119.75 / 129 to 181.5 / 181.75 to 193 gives 0.029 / 32.2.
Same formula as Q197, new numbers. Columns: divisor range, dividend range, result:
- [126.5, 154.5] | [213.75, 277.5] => 0.96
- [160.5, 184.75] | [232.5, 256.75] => 1.05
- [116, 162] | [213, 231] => 1.01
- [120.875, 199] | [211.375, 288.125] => 0.99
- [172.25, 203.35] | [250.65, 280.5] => 0.93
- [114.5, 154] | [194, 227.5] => 1.00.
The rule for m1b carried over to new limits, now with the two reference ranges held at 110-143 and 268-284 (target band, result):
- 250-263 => 0.51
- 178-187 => 0.29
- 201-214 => -0.63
